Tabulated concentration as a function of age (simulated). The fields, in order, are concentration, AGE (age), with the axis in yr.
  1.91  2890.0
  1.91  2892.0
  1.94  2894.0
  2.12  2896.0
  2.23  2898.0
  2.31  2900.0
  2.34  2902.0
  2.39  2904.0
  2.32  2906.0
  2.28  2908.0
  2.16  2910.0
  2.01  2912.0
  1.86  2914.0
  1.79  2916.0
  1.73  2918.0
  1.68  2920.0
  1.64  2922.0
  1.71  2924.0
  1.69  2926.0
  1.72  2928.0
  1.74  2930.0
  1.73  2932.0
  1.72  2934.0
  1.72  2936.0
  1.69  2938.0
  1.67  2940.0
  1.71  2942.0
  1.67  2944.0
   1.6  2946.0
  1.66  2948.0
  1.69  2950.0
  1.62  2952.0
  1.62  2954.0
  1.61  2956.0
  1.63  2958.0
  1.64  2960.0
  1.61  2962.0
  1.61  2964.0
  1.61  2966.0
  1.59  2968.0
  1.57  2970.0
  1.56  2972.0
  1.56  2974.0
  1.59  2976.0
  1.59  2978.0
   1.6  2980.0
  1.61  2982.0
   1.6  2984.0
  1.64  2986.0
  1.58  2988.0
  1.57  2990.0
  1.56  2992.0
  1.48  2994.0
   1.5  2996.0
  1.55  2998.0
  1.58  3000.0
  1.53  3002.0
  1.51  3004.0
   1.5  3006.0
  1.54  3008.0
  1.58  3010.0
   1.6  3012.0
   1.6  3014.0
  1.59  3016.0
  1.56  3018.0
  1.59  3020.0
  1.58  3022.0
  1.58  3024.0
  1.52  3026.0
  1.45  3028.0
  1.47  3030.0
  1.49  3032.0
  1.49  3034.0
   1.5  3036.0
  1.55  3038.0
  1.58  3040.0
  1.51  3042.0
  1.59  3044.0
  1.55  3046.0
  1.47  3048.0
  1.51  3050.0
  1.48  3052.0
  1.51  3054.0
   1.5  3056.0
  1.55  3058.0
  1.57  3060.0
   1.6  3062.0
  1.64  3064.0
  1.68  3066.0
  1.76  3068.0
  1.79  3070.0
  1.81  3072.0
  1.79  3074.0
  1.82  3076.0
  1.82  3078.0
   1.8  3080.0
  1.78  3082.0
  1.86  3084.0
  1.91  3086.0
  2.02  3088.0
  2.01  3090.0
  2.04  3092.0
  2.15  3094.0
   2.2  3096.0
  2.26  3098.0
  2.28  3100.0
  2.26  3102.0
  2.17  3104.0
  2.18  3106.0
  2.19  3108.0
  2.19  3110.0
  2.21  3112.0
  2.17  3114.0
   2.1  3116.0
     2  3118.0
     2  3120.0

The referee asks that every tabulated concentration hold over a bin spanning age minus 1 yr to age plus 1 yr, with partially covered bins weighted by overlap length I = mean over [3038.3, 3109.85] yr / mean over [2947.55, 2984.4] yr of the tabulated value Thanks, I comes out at 1.1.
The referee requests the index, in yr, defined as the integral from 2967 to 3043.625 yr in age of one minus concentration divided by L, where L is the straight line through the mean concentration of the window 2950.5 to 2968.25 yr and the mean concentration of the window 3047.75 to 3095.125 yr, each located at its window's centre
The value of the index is 5.39 yr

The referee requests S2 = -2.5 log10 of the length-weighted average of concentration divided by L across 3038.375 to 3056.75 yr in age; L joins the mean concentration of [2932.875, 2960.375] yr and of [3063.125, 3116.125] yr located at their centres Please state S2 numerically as 0.24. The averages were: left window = 1.66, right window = 2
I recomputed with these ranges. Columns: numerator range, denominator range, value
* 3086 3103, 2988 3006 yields 1.39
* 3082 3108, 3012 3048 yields 1.36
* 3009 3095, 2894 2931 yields 0.84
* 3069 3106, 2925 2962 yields 1.19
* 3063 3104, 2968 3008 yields 1.24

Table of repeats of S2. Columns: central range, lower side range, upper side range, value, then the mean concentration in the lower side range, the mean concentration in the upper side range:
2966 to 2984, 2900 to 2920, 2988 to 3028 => 0.10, 2.09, 1.55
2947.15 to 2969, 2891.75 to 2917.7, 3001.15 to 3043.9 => 0.15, 2.12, 1.54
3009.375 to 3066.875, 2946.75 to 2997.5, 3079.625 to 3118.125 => 0.20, 1.6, 2.1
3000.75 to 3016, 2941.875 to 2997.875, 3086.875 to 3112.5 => 0.14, 1.6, 2.16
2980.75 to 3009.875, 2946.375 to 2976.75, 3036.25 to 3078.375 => 0.04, 1.61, 1.62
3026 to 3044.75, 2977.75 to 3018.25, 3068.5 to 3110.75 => 0.16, 1.56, 2.01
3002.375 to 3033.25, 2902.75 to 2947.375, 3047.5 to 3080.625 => 0.11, 1.83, 1.65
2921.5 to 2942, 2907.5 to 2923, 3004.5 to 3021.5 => 0.08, 1.88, 1.57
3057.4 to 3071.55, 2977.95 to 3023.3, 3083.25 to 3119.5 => 0.15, 1.57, 2.12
